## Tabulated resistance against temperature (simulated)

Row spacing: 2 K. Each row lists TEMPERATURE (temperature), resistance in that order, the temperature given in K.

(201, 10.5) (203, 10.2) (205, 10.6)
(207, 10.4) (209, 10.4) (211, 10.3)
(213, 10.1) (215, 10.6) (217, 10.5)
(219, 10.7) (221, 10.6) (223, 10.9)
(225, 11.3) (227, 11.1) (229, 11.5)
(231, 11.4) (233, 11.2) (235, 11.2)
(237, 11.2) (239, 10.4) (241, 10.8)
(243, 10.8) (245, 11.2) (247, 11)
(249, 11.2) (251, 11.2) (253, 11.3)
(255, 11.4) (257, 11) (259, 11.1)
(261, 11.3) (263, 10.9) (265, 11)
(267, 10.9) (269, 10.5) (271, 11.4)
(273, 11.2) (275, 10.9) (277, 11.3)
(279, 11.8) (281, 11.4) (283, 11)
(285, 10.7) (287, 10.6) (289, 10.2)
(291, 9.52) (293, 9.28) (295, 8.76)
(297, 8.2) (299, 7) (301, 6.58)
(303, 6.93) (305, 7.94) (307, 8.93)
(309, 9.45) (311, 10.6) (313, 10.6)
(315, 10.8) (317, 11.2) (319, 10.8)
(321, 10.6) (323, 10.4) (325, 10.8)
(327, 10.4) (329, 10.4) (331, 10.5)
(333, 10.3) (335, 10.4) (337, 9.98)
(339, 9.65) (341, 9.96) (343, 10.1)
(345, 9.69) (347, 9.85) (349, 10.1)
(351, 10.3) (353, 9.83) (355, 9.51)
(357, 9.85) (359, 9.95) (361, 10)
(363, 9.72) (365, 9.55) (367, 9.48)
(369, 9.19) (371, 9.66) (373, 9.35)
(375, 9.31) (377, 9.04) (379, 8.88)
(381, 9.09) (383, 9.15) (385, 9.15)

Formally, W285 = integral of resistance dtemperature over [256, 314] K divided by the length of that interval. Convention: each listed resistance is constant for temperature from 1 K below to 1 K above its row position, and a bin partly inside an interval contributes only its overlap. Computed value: 10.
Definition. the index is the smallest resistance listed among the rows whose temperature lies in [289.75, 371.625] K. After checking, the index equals 6.58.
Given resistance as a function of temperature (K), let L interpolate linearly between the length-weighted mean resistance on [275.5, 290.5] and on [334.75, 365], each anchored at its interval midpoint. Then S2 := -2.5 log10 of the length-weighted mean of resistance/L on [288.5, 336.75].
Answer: 0.09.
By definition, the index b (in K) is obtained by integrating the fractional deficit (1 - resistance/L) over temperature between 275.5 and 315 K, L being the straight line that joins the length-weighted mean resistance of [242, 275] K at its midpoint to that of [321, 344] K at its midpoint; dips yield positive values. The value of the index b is 4.2 K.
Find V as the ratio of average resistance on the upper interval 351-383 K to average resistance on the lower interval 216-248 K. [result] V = 0.87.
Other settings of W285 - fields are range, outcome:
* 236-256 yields 11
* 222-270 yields 11.1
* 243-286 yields 11.1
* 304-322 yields 10.1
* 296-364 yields 9.74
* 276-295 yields 10.5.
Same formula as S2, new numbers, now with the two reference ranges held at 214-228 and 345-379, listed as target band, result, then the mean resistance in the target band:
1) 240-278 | -0.058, 11.1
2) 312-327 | -0.076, 10.7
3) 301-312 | 0.178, 8.57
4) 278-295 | -0.019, 10.5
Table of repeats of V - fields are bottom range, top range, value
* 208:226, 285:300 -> 0.87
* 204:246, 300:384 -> 0.90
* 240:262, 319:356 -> 0.91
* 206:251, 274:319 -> 0.90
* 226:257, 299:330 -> 0.87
